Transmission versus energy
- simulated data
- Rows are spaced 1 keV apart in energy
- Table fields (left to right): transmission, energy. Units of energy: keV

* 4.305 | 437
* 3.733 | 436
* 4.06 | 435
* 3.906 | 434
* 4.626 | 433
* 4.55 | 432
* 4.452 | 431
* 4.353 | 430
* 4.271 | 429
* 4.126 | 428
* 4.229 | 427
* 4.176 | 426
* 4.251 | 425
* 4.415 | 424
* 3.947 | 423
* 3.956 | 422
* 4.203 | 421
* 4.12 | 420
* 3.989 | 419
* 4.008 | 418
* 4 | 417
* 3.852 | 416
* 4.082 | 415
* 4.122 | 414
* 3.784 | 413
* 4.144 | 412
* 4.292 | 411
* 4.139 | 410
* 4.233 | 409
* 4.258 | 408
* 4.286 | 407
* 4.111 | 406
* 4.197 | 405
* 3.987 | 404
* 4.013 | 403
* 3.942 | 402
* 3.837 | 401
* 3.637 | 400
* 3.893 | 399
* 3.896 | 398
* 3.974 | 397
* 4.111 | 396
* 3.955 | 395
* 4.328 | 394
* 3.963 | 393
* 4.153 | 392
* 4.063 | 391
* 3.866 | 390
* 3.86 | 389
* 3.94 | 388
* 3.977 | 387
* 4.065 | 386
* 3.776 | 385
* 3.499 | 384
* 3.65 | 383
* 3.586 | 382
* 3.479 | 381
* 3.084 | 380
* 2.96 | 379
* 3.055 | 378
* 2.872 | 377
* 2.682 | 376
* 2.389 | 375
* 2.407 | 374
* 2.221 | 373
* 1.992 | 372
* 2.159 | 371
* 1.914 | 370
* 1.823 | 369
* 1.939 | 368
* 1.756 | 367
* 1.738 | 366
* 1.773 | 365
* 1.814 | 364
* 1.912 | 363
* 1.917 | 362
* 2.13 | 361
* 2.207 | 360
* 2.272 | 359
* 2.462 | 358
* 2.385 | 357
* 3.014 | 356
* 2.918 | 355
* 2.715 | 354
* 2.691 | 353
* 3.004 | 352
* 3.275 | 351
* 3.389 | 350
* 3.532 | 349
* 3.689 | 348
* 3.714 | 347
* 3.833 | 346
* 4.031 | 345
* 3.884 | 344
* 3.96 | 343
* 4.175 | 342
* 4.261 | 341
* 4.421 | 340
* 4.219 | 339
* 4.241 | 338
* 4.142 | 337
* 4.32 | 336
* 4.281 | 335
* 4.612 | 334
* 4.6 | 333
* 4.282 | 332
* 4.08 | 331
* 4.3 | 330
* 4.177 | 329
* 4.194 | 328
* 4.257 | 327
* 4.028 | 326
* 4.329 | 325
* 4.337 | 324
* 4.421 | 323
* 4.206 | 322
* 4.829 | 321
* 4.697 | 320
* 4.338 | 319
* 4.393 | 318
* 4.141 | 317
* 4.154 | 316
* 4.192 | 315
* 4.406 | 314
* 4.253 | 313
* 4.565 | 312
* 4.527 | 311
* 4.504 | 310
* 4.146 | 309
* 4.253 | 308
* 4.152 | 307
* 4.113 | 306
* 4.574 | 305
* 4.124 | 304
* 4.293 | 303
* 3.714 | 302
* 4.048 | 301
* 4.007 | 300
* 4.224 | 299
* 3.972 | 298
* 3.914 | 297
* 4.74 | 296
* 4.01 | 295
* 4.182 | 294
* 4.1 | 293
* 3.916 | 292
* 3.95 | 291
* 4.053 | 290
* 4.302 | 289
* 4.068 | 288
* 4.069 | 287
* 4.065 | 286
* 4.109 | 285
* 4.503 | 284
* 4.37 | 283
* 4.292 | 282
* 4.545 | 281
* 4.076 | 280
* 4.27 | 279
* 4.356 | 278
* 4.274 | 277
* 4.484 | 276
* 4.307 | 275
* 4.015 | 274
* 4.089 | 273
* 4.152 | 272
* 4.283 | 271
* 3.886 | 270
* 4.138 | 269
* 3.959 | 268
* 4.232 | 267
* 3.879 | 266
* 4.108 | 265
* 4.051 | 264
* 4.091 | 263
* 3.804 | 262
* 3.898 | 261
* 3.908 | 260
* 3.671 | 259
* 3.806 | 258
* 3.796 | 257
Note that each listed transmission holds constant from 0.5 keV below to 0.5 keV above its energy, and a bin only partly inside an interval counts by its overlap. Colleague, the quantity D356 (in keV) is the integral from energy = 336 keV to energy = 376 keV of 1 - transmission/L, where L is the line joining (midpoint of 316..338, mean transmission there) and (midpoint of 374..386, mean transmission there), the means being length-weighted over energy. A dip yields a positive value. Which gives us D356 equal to 9.17 keV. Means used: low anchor 4.33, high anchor 3.19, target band 2.9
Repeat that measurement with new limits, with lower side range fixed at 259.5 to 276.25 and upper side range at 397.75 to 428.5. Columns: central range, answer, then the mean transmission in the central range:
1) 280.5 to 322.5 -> -1.74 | 4.24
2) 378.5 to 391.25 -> 1.25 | 3.67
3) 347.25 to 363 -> 5.07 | 2.76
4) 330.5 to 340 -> -0.57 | 4.31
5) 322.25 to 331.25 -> -0.38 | 4.24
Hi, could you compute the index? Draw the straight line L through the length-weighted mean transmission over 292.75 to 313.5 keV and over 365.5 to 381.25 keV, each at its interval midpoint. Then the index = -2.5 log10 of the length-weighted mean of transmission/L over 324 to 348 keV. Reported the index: -0.24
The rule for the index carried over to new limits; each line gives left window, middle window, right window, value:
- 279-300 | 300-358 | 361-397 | -0.104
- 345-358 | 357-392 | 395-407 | 0.286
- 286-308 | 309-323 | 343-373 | -0.200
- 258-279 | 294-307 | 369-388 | -0.107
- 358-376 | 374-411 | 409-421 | -0.207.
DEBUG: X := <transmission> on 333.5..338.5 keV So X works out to 4.32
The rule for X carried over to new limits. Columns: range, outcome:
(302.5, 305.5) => 4.33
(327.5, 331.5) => 4.19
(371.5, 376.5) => 2.34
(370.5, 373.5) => 2.12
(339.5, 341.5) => 4.34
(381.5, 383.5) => 3.62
